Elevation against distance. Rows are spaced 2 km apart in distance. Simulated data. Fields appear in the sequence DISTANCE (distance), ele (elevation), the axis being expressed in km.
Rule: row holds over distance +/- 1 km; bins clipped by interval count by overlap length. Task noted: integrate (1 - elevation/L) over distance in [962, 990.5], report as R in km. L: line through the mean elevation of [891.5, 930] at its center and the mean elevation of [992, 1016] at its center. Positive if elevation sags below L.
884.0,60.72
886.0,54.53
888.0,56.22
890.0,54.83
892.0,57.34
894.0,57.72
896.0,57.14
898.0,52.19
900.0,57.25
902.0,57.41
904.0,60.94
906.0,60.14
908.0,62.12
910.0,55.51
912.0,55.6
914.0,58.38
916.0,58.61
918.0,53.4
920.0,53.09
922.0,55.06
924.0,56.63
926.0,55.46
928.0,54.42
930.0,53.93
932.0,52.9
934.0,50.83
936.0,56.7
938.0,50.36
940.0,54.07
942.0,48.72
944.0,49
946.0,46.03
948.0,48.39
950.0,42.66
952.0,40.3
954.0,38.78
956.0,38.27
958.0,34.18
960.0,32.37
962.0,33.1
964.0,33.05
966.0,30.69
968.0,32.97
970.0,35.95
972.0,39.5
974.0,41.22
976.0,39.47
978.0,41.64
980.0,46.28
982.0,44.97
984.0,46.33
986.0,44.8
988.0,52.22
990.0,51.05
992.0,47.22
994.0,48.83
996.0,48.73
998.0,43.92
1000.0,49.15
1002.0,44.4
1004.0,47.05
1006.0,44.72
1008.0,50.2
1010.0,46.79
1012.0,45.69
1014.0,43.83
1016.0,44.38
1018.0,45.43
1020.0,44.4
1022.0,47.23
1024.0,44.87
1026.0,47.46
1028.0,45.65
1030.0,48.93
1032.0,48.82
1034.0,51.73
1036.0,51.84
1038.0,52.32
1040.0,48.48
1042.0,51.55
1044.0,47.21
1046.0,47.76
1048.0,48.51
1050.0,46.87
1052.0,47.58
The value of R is 4.9 km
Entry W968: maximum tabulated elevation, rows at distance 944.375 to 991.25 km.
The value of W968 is 52.22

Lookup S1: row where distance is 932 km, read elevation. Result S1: 52.9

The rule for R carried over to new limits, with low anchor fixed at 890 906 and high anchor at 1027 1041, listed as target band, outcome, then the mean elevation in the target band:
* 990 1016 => 2.3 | 46.8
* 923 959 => 4.2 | 48.4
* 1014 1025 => 1.2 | 45.1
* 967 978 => 3.1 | 38.2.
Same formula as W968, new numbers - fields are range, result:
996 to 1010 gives 50.2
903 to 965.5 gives 62.12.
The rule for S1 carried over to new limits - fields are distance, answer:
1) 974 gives 41.22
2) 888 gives 56.22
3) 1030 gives 48.93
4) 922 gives 55.06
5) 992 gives 47.22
